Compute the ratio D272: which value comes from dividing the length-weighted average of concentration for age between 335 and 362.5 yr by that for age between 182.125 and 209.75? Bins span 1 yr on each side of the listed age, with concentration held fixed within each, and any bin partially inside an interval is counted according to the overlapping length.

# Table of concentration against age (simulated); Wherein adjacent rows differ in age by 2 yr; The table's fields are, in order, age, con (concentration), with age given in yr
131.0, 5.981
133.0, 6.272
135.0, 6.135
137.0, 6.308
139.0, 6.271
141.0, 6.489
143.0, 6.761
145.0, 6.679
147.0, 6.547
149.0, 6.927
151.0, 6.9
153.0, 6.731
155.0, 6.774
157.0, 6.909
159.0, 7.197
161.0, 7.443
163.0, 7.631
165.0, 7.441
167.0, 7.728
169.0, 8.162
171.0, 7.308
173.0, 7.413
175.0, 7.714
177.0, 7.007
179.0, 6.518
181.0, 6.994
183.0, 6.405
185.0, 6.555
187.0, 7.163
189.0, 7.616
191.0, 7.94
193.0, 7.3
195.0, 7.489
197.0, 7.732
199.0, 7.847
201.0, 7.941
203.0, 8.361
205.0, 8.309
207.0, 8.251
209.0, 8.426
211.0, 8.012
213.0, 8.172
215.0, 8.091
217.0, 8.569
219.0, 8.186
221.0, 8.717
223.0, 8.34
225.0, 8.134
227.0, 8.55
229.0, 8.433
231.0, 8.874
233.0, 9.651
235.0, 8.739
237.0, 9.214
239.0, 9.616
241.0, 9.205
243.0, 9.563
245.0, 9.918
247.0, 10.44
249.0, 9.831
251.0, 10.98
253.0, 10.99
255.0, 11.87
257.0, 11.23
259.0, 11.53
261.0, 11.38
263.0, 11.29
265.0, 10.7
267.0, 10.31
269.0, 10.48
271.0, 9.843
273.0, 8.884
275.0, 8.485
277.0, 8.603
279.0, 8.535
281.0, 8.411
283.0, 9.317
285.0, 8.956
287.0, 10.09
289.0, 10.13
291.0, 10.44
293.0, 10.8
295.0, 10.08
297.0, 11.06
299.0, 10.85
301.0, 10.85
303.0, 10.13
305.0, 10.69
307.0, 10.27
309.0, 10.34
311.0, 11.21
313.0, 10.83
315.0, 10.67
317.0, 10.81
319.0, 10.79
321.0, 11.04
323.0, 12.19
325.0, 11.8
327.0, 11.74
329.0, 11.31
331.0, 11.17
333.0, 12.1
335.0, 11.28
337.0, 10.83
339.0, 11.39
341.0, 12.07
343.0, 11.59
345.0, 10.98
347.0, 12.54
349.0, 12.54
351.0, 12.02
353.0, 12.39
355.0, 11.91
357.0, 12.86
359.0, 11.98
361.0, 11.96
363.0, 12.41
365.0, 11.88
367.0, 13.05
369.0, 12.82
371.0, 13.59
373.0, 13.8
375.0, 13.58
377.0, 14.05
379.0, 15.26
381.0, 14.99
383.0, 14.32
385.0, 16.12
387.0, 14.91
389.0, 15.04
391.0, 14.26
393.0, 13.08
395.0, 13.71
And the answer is 1.55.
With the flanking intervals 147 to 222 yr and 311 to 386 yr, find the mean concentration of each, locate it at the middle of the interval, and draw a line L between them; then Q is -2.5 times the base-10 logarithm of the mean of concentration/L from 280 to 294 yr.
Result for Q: 0.087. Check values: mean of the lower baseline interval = 7.55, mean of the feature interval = 9.73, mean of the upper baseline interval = 12.3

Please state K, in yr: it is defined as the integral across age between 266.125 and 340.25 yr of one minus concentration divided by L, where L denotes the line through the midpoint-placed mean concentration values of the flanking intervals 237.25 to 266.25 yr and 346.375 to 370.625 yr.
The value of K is 6.5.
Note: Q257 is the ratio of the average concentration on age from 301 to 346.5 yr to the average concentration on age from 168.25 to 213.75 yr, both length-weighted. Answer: 1.47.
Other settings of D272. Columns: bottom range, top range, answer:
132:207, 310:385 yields 1.71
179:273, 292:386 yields 1.34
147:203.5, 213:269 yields 1.33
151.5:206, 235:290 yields 1.35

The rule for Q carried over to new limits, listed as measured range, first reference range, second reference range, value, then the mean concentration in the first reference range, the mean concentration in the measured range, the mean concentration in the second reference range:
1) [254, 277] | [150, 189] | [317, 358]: -0.08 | 7.17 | 10.5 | 11.7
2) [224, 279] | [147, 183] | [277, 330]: -0.07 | 7.18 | 9.85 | 10.5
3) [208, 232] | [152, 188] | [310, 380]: 0.02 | 7.17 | 8.38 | 12.1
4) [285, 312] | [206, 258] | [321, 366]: 0.03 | 9.23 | 10.5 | 11.8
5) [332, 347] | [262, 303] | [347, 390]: 0.06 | 9.91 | 11.5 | 13.4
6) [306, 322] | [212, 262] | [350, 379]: 0.08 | 9.53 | 10.7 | 12.8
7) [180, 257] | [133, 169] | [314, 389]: 0.02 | 6.89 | 8.62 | 12.5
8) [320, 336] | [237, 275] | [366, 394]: 0.09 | 10.4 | 11.6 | 14.2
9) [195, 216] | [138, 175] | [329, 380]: 0.04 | 7.09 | 8.08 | 12.4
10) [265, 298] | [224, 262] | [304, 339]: 0.09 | 9.9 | 9.68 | 11.1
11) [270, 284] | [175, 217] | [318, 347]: 0.12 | 7.63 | 8.87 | 11.5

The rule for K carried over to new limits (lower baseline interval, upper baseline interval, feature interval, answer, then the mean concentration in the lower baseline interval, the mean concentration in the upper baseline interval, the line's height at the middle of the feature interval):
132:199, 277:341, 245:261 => -2.93 yr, 7.06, 10.6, 9.24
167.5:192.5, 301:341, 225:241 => -0.50 yr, 7.24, 11.1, 8.69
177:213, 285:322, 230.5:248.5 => -1.40 yr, 7.58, 10.6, 8.81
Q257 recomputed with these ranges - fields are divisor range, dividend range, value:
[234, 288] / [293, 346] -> 1.11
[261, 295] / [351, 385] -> 1.35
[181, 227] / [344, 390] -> 1.68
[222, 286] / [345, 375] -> 1.29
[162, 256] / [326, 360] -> 1.41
